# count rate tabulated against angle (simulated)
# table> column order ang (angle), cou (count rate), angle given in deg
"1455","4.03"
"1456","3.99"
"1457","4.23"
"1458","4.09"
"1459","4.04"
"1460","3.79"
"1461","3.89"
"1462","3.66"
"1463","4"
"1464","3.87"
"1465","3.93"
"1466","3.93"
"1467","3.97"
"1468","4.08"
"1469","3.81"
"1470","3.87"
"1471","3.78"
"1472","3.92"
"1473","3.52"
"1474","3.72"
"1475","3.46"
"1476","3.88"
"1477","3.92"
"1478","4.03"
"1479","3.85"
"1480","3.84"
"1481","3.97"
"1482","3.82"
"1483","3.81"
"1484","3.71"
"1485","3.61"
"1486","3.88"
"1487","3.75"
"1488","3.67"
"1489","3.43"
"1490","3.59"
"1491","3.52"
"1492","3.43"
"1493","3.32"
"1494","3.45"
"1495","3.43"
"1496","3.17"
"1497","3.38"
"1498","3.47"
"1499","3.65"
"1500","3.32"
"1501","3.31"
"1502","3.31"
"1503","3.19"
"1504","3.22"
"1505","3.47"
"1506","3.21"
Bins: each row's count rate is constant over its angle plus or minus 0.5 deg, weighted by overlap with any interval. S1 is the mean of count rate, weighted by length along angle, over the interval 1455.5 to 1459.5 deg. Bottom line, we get 4.09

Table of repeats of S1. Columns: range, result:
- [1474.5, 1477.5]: 3.75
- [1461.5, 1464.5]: 3.84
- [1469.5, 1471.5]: 3.83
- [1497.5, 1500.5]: 3.48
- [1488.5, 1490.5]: 3.51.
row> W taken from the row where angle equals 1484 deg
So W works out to 3.71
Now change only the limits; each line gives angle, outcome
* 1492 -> 3.43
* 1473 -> 3.52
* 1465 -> 3.93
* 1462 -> 3.66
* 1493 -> 3.32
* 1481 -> 3.97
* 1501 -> 3.31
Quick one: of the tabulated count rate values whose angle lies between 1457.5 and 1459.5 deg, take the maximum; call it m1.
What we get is 4.09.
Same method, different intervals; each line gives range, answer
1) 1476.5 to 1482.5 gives 4.03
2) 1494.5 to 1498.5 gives 3.47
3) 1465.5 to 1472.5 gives 4.08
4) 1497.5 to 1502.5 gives 3.65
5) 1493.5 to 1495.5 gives 3.45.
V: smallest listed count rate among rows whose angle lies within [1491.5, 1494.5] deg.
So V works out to 3.32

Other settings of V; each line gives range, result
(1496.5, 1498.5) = 3.38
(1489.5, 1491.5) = 3.52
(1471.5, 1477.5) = 3.46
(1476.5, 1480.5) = 3.84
